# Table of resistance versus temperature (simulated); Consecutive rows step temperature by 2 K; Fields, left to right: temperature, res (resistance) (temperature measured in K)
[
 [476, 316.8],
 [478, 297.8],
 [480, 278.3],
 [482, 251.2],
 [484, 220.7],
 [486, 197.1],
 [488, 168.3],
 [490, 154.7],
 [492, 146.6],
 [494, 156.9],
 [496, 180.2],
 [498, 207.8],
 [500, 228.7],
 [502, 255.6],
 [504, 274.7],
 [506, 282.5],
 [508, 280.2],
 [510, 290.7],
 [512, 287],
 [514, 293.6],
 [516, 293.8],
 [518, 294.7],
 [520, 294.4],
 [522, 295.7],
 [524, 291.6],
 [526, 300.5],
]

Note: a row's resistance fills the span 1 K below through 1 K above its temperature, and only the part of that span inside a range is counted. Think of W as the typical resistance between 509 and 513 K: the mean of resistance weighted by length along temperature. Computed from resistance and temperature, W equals 289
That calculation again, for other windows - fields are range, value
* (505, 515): 287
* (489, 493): 151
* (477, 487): 249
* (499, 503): 242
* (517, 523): 295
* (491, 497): 161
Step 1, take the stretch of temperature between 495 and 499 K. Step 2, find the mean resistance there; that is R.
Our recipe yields 194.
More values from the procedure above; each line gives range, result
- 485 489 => 183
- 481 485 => 236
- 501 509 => 273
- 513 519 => 294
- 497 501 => 218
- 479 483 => 265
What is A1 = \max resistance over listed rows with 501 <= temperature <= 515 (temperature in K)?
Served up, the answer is 293.6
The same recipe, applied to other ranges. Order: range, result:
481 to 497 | 251.2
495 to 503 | 255.6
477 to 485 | 297.8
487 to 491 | 168.3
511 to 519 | 294.7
